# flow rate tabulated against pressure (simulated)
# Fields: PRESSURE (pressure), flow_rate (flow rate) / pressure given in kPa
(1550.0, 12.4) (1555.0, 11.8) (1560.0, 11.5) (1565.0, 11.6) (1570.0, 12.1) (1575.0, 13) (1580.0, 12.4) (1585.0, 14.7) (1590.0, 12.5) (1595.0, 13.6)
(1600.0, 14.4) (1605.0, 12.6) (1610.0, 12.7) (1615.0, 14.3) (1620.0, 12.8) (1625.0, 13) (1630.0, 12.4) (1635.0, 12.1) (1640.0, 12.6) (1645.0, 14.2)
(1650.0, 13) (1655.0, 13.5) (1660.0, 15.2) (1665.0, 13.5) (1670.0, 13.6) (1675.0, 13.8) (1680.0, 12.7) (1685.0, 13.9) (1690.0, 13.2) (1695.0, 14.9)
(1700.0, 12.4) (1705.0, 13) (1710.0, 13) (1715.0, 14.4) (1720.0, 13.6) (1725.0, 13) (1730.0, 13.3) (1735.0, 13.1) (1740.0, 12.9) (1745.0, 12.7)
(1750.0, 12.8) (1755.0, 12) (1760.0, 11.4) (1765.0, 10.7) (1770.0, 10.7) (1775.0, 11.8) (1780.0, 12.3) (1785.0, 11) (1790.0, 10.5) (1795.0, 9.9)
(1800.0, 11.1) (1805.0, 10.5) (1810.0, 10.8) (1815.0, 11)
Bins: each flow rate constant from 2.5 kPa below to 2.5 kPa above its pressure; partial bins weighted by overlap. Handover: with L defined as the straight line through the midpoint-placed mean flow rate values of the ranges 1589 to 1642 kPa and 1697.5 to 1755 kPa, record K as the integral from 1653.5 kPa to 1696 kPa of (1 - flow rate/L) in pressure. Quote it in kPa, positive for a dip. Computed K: -2.4 kPa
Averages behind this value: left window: 13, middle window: 13.8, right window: 13.1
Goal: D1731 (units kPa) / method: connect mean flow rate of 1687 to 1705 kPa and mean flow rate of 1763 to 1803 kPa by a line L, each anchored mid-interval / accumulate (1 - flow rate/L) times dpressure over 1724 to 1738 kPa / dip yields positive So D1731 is -0.8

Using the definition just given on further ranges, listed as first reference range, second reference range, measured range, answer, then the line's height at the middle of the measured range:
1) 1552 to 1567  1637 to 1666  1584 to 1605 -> -2.0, 12.4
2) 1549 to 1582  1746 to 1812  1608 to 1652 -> -4.4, 11.8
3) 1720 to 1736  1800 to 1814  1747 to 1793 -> 1.7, 11.9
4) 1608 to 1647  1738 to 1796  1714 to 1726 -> -1.6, 12.1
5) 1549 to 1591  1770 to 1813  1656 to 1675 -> -3.5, 11.8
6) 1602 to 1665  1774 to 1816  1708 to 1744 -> -4.2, 11.9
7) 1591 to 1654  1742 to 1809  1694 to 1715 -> -2.0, 12.2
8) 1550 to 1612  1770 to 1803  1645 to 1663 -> -2.7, 12.1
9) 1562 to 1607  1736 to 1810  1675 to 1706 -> -3.3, 12.1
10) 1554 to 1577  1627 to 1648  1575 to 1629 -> -3.7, 12.4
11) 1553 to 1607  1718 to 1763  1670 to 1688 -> -1.0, 12.7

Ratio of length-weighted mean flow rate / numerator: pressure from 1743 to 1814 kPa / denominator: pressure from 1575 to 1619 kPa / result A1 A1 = 0.8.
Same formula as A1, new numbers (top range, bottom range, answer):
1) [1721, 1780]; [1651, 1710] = 0.90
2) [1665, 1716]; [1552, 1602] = 1.06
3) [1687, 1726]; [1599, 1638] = 1.04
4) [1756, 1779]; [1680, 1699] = 0.82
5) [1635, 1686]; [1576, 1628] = 1.02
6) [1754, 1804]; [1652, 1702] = 0.81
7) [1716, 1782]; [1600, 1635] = 0.95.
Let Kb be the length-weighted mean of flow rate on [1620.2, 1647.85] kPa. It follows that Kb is 12.9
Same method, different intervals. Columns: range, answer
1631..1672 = 13.4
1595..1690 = 13.4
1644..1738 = 13.5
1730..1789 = 12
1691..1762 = 13.1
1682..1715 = 13.5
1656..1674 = 14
